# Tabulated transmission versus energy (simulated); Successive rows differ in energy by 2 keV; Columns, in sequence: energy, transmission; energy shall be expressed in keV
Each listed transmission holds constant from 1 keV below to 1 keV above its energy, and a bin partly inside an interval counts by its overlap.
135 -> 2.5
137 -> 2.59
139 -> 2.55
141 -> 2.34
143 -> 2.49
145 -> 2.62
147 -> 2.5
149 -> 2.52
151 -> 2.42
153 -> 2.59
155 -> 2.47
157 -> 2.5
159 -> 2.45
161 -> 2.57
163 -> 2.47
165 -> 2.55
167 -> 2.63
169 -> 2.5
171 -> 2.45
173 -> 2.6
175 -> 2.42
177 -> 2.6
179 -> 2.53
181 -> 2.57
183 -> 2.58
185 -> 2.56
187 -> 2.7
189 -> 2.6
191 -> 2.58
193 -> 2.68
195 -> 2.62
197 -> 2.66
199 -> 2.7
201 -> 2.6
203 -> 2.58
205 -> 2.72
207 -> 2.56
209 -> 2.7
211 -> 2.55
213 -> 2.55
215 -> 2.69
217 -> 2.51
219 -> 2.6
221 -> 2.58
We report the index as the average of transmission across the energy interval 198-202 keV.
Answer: 2.65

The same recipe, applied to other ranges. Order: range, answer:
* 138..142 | 2.44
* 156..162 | 2.51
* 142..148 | 2.54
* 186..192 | 2.63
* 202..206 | 2.65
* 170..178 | 2.52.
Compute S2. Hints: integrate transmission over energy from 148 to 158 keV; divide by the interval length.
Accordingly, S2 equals 2.5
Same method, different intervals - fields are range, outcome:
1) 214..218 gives 2.6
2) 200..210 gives 2.63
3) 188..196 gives 2.62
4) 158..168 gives 2.53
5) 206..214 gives 2.59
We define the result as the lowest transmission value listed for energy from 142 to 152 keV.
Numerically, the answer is 2.42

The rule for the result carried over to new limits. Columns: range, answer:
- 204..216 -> 2.55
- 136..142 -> 2.34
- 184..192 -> 2.56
